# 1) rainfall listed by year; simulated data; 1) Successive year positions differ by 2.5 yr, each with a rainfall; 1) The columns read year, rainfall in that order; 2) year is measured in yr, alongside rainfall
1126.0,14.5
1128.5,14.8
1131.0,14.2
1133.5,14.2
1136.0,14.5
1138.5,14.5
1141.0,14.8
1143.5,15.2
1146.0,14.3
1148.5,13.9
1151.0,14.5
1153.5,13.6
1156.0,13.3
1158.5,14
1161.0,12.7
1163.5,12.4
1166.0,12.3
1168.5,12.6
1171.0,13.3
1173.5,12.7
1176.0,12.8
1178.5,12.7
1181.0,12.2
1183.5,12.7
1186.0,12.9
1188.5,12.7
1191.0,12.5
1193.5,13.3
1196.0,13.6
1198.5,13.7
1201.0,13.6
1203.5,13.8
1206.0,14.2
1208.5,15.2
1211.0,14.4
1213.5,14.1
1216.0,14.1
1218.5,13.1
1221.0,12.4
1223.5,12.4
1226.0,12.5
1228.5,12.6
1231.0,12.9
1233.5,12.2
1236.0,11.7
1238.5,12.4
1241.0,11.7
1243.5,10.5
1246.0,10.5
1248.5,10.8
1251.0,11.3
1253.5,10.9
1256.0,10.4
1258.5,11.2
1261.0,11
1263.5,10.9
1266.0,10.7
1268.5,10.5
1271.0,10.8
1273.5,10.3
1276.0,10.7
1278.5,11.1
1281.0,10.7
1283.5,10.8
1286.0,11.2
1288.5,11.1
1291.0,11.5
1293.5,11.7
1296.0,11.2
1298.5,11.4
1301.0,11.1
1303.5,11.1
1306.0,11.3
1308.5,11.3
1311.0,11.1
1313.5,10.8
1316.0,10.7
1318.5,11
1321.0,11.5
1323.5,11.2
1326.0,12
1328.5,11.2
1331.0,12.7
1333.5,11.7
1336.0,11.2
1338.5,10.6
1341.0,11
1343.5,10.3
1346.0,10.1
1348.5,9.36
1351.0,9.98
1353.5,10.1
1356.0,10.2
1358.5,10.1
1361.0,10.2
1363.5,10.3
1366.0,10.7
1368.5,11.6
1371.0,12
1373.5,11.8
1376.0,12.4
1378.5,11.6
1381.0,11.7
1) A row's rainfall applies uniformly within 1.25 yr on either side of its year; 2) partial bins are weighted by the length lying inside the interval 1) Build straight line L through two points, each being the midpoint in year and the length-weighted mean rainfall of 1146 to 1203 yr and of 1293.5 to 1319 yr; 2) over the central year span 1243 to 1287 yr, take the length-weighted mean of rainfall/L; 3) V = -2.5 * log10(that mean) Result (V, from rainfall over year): 0.09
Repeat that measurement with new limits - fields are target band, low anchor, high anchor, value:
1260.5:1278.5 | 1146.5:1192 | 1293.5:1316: 0.09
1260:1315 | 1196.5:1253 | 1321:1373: 0.07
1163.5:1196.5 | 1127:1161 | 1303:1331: 0.07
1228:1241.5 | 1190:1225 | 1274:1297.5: 0.04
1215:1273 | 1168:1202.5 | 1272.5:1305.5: 0.03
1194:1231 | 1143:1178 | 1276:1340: -0.08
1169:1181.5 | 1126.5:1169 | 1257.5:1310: 0.05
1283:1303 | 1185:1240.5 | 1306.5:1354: 0.04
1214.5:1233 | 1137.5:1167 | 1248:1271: -0.09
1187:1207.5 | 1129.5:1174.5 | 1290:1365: -0.04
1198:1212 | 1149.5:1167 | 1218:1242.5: -0.12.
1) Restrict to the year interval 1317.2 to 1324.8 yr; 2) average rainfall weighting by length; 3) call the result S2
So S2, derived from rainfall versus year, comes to 11.2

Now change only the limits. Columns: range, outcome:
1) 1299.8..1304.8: 11.1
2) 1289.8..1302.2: 11.4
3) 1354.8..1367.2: 10.3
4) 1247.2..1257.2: 10.9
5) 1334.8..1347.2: 10.6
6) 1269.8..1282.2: 10.7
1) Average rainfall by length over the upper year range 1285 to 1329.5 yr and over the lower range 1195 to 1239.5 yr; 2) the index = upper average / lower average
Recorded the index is 0.85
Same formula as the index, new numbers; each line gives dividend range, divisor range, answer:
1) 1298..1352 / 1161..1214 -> 0.84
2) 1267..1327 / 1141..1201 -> 0.84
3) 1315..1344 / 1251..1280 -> 1.05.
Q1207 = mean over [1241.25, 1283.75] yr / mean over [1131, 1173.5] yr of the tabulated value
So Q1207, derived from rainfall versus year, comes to 0.8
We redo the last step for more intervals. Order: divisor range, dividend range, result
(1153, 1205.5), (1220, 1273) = 0.88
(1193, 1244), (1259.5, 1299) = 0.84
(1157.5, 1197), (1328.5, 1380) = 0.85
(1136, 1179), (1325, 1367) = 0.79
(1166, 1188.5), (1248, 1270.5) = 0.85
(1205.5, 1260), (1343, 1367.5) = 0.82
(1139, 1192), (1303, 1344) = 0.85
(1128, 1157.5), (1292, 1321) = 0.78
